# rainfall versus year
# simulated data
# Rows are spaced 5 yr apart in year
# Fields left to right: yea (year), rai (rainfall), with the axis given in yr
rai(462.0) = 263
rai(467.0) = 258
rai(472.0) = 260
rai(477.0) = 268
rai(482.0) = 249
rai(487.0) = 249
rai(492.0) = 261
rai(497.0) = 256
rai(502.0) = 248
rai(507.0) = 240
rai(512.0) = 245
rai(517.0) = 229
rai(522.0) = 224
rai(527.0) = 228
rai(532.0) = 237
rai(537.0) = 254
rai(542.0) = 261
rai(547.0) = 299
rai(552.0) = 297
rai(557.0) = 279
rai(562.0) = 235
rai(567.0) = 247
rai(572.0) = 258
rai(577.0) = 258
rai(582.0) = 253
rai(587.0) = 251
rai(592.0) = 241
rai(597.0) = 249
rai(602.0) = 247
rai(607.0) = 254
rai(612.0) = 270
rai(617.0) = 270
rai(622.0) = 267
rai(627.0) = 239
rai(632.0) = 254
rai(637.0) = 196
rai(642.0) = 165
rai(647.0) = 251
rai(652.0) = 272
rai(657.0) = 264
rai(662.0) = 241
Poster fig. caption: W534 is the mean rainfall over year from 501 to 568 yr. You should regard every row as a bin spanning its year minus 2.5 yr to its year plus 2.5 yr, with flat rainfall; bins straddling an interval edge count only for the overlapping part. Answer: 252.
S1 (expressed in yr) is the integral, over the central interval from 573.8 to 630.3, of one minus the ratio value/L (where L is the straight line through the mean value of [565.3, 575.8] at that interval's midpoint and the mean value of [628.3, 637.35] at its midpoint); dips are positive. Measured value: -2.6 yr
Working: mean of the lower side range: 254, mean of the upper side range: 234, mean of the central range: 254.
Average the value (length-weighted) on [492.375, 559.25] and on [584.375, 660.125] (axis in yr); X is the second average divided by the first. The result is 0.97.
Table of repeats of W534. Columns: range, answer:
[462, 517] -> 253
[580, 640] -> 249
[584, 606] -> 248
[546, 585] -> 264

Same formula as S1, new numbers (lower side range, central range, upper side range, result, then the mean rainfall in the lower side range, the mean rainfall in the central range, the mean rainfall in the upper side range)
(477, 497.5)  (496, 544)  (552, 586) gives 2.76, 255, 242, 258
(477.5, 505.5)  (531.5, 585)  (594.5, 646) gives -3.32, 253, 262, 241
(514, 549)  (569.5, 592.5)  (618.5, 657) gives -1.02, 247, 253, 238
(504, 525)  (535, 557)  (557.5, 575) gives -3.05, 235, 278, 251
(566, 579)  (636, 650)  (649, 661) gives 2.95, 255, 207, 264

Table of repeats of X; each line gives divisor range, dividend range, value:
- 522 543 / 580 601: 1.03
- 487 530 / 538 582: 1.10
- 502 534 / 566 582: 1.08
